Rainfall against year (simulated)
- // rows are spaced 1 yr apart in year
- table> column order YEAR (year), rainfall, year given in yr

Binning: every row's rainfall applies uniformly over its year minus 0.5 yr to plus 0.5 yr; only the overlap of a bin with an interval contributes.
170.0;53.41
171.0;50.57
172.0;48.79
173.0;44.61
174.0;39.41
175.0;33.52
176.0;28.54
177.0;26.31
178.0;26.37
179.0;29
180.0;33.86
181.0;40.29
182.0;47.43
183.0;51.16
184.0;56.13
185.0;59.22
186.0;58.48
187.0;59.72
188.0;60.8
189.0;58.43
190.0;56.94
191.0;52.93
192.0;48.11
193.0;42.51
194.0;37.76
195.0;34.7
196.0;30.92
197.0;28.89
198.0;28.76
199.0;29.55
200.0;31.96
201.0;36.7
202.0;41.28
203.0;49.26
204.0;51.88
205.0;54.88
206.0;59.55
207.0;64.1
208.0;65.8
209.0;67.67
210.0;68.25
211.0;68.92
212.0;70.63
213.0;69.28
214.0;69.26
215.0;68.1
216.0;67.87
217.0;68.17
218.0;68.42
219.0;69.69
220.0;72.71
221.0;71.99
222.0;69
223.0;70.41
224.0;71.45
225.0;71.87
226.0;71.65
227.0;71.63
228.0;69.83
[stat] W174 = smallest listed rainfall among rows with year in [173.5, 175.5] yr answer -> 33.52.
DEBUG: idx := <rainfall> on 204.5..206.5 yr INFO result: 57.2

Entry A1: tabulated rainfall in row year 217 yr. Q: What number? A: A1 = 68.17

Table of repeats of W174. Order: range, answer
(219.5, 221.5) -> 71.99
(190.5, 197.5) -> 28.89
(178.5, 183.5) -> 29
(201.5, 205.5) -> 41.28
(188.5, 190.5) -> 56.94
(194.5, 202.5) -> 28.76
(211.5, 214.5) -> 69.26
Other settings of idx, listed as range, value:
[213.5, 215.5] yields 68.7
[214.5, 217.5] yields 68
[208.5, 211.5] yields 68.3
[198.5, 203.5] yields 37.8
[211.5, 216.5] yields 69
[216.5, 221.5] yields 70.2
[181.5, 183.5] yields 49.3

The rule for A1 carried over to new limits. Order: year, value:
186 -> 58.48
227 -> 71.63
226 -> 71.65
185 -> 59.22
